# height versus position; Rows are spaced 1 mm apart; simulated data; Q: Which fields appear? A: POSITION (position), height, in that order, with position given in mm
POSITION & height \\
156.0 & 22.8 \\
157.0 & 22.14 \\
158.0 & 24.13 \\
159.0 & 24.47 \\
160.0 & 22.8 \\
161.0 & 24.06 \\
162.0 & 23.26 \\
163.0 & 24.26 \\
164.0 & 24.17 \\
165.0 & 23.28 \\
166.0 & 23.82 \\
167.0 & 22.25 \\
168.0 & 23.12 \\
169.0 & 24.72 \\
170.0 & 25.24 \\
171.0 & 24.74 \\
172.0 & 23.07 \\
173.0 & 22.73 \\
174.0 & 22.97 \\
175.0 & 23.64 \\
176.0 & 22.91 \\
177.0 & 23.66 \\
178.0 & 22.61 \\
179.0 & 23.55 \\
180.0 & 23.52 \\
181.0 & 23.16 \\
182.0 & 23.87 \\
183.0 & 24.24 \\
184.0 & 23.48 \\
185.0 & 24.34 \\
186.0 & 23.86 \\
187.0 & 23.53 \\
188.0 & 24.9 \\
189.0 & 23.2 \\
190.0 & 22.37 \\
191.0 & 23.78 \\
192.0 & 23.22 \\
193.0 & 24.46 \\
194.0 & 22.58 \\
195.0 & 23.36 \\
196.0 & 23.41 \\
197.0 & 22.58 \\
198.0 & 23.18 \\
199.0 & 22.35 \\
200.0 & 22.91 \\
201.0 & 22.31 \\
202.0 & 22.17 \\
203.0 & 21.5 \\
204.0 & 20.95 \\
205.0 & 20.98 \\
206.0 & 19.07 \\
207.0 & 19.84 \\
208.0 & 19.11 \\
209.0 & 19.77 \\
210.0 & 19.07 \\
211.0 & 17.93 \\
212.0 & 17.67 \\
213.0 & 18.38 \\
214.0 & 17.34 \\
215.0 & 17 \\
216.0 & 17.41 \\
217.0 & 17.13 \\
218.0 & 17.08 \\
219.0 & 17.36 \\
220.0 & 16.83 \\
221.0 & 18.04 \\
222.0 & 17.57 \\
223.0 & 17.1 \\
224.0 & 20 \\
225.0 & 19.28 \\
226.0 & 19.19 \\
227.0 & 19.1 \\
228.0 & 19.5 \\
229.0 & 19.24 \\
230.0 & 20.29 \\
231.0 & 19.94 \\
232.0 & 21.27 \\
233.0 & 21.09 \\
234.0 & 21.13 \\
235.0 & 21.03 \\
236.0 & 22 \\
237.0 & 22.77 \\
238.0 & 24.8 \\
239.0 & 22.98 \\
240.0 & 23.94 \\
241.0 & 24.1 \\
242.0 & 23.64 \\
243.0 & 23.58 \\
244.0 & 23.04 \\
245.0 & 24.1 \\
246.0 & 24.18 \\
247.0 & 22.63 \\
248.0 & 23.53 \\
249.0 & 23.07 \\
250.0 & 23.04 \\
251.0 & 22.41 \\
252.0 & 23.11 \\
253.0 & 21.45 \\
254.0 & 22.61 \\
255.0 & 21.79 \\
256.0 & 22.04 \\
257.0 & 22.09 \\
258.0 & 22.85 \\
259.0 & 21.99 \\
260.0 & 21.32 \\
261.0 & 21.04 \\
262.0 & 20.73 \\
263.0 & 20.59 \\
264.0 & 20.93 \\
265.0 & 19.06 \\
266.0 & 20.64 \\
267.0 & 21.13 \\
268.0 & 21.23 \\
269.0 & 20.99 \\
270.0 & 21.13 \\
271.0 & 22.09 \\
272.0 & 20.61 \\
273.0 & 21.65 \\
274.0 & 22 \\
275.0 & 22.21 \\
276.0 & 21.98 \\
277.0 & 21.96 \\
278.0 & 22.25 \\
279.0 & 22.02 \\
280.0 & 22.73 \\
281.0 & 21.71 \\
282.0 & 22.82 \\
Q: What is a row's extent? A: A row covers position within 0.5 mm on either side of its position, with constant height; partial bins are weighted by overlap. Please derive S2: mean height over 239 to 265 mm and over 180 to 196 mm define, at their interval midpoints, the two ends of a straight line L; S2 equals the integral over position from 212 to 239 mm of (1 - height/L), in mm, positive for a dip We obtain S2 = 4.24 mm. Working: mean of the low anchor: 23.6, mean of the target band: 19.3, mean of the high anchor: 22.5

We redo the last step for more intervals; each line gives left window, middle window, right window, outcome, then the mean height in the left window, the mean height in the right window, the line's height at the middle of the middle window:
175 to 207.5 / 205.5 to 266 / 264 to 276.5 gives 3.4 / 22.9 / 21.2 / 21.9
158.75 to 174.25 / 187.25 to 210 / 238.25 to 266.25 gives 1.1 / 23.7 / 22.4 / 23.2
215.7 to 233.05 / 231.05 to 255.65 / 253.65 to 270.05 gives -3.4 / 18.7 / 21.3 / 20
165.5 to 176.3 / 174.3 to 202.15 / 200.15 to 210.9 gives -1.7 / 23.6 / 20.5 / 22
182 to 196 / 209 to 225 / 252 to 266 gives 3.5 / 23.6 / 21.5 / 22.8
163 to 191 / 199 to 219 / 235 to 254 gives 3.4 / 23.6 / 23.2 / 23.4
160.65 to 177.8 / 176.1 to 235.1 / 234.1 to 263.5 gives 5.7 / 23.6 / 22.6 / 23.2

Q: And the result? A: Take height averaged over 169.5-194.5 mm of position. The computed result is 23.6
